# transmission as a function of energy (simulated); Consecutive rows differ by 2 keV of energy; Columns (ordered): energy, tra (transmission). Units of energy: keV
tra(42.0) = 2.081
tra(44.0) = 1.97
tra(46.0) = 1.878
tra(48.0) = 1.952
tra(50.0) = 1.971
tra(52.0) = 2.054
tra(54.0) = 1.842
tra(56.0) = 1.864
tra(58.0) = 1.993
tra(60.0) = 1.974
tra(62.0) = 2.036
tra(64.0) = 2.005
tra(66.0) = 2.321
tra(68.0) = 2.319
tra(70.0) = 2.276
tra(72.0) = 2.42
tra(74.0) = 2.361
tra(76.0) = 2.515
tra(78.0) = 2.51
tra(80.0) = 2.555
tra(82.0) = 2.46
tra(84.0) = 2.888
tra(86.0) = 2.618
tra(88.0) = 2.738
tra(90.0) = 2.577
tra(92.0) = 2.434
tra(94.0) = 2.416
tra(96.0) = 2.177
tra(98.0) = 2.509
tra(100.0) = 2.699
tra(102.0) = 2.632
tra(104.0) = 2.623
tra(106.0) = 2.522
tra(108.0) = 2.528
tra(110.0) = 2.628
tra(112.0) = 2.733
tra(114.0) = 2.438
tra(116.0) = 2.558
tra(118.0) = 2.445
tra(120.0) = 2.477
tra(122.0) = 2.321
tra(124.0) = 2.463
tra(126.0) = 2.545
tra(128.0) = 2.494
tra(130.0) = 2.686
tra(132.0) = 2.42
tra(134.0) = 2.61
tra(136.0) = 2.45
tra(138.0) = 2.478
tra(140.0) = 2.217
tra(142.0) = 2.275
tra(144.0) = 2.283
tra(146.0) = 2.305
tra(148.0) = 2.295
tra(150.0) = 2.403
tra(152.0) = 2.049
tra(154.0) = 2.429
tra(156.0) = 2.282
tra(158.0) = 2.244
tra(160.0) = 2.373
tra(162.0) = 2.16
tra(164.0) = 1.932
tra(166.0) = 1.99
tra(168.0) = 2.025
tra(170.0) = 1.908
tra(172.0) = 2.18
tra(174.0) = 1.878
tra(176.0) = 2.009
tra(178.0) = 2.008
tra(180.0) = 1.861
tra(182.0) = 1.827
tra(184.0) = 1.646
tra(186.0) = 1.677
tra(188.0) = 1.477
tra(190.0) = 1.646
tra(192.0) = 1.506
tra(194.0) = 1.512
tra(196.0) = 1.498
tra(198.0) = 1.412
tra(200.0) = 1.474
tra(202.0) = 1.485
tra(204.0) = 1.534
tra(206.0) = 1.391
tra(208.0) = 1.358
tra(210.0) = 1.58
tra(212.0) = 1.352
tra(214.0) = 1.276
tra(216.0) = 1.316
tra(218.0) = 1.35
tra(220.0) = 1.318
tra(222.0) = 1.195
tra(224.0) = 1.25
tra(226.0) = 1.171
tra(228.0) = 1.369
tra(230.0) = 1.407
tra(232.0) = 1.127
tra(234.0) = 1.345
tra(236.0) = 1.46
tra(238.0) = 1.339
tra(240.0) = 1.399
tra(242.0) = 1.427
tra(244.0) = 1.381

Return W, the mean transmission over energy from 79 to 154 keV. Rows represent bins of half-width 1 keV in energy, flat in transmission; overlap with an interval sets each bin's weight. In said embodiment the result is 2.48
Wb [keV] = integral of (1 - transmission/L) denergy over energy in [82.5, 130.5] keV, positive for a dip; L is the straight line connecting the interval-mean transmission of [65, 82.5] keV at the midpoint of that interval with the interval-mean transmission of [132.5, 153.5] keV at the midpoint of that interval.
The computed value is -3.35 keV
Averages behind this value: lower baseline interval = 2.41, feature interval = 2.55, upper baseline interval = 2.34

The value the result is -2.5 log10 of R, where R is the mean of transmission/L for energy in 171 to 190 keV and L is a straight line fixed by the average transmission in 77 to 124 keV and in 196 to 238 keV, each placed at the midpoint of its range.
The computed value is -0.06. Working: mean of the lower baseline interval 2.54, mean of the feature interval 1.83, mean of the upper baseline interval 1.36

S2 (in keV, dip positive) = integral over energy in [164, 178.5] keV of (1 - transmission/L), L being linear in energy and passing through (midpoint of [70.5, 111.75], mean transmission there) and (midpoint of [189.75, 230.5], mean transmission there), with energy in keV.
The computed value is -1.9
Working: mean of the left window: 2.54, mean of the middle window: 1.99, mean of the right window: 1.4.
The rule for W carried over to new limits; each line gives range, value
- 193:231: 1.38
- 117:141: 2.47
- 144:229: 1.74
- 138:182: 2.15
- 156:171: 2.1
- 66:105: 2.51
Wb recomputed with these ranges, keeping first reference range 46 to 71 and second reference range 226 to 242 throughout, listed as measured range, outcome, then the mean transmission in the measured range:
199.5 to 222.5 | 0.8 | 1.39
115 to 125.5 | -3.9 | 2.46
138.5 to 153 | -4.9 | 2.27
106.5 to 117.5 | -4.4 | 2.57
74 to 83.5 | -2.7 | 2.51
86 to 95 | -3.0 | 2.55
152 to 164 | -4.4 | 2.25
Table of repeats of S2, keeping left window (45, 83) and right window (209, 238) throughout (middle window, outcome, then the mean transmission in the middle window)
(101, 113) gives -4.1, 2.61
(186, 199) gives -0.3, 1.52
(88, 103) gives -3.8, 2.51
